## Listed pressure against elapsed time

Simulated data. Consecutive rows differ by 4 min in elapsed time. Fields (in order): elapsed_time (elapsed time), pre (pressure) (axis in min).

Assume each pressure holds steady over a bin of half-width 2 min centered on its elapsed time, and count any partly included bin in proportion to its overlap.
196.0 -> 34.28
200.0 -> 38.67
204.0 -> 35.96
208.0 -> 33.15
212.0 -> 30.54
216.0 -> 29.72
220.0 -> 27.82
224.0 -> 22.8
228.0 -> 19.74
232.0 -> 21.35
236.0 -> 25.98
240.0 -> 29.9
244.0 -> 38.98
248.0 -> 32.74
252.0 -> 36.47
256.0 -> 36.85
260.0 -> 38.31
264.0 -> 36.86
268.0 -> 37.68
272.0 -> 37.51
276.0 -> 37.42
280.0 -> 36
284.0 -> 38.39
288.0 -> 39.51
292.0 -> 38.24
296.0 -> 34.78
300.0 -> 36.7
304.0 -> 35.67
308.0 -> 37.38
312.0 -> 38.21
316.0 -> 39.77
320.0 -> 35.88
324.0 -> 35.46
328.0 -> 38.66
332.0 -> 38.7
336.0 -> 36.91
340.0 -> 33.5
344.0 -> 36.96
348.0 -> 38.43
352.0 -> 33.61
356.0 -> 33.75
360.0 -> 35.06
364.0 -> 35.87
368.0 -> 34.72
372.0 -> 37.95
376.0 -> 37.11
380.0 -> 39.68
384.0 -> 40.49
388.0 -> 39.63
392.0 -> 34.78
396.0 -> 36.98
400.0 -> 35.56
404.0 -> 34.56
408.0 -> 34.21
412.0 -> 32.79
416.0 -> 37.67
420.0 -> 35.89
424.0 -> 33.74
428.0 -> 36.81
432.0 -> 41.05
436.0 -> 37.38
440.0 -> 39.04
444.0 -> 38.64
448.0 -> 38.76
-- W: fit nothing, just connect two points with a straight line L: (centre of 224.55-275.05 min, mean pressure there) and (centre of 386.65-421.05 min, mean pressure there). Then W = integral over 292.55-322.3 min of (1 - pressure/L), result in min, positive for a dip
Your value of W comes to -2.9 min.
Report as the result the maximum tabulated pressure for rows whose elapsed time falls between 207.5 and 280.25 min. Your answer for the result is 38.98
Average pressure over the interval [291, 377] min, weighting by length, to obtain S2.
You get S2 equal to 36.5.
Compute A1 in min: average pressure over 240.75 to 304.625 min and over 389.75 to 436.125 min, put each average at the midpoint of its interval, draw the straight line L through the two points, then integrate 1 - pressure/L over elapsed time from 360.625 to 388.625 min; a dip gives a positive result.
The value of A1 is -1.2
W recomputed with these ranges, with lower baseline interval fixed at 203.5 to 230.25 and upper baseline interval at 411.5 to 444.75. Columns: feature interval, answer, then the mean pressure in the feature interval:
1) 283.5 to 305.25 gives -4.0 min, 37.2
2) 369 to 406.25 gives -2.1 min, 37.3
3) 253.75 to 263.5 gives -2.5 min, 37.4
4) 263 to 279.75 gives -3.8 min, 37.3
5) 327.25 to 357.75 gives -2.6 min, 36.2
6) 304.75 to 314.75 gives -1.8 min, 37.7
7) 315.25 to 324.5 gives -1.3 min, 36.9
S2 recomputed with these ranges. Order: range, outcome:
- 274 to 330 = 37.3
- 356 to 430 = 36.2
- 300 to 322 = 37.3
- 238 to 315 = 36.8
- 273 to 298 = 37.4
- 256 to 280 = 37.4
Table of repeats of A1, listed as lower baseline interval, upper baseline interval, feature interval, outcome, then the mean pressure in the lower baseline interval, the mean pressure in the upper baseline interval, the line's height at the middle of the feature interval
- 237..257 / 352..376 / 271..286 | -1.1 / 34.4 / 35.5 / 34.7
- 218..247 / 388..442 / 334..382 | -4.0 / 26.9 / 36.3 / 33.4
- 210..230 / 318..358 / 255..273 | -4.6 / 26.1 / 36.2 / 29.9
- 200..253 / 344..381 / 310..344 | -2.6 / 29.8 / 36.2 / 34.5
